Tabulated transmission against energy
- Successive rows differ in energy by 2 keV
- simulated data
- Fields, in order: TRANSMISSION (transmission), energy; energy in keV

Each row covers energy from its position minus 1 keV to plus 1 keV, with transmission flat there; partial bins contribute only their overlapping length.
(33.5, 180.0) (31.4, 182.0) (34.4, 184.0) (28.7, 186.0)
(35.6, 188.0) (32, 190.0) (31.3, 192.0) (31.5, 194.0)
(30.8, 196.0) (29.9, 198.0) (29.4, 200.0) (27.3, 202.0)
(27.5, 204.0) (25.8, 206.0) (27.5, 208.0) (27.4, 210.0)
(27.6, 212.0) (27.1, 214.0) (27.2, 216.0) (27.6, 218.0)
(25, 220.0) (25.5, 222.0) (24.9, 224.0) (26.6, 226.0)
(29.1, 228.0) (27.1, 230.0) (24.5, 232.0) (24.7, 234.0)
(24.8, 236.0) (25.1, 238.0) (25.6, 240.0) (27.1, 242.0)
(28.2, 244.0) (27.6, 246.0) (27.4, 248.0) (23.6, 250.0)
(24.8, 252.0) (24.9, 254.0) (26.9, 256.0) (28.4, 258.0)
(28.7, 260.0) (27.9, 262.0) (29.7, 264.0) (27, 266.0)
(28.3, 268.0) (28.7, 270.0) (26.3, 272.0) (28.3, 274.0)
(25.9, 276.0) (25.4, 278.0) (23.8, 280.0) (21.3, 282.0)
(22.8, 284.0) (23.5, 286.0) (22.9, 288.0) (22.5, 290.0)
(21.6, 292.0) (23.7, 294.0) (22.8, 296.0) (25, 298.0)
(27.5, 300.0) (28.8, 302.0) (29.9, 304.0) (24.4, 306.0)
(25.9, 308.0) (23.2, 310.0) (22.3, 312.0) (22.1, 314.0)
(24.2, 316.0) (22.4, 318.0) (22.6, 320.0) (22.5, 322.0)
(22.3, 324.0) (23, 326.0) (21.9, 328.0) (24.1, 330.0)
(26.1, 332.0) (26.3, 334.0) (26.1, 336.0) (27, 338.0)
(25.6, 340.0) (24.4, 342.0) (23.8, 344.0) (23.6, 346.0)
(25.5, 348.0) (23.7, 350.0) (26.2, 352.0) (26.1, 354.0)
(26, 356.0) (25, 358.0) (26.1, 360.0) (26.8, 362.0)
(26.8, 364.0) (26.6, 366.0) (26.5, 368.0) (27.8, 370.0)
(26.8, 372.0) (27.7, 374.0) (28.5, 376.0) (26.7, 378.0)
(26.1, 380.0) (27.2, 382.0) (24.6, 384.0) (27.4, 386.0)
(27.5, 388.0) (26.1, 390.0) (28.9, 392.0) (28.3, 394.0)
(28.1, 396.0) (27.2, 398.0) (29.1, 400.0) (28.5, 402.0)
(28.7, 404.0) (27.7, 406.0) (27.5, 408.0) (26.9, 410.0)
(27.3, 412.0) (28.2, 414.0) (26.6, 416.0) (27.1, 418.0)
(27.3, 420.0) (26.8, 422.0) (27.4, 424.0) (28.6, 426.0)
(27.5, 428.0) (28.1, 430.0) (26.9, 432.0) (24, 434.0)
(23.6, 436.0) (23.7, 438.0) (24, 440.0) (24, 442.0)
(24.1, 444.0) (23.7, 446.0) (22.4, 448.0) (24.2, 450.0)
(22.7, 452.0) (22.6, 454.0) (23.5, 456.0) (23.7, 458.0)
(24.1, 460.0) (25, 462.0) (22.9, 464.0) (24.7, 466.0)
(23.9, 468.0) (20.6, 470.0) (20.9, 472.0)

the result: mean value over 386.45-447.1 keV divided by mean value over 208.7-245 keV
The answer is 1.01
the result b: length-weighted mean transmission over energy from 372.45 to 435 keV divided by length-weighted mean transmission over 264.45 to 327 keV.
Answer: 1.1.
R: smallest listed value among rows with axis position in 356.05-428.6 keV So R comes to 24.6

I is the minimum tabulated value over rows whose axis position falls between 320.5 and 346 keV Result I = 21.9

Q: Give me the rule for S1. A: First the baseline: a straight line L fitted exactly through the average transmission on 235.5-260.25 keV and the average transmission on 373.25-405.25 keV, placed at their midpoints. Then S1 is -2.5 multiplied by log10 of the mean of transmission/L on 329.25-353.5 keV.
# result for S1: 0.079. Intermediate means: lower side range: 26.4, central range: 25.2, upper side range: 27.5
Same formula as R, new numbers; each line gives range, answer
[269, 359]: 21.3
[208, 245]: 24.5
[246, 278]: 23.6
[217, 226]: 24.9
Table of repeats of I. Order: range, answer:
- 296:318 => 22.1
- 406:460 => 22.4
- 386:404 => 26.1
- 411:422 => 26.6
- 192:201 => 29.4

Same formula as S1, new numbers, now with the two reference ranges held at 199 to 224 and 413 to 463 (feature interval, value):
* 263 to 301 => 0.06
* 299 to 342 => 0.06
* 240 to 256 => 0.02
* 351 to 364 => -0.01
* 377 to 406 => -0.08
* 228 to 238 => 0.05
